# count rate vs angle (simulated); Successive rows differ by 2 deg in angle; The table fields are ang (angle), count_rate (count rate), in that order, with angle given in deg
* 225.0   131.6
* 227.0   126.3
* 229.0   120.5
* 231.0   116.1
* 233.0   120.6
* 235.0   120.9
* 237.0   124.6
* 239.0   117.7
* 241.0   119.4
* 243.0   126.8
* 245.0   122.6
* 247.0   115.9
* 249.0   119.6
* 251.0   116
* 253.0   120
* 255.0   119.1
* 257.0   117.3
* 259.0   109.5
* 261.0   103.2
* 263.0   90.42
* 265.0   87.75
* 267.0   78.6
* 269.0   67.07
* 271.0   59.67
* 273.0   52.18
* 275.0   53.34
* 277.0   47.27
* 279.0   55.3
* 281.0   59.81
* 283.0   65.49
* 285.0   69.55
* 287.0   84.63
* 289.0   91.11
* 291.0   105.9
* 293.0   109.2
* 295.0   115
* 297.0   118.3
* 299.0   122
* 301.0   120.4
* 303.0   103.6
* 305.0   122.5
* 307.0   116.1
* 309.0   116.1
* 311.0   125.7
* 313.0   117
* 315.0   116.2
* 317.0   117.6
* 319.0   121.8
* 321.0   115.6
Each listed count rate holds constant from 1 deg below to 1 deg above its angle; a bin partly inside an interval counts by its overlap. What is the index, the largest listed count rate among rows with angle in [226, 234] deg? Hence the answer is 126.3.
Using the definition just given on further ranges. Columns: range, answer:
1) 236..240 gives 124.6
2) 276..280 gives 55.3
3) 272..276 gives 53.34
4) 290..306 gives 122.5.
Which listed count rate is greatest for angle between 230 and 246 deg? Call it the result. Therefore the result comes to 126.8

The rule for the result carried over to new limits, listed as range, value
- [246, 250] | 119.6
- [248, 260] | 120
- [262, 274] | 90.42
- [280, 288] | 84.63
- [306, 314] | 125.7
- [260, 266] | 103.2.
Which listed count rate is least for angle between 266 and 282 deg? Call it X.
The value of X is 47.27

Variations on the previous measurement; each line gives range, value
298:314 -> 103.6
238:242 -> 117.7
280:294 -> 59.81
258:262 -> 103.2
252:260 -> 109.5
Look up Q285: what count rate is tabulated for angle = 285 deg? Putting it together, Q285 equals 69.55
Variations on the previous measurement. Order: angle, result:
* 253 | 120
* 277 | 47.27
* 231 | 116.1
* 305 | 122.5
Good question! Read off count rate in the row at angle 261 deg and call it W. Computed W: 103.2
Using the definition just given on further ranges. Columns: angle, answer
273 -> 52.18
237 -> 124.6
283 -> 65.49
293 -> 109.2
